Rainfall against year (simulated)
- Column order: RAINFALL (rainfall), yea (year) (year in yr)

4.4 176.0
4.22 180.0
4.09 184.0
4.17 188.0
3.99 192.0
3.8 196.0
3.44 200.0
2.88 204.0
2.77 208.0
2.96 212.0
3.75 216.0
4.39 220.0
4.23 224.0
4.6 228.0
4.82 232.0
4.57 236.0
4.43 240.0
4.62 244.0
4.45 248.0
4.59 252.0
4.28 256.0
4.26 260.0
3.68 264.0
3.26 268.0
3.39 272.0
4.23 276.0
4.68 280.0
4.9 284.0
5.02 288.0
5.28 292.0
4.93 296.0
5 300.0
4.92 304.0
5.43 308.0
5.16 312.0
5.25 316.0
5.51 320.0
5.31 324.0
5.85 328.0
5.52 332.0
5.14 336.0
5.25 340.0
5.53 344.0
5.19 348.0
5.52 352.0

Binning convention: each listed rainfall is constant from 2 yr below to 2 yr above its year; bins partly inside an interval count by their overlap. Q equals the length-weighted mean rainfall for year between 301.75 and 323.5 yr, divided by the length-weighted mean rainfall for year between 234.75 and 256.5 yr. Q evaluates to 1.2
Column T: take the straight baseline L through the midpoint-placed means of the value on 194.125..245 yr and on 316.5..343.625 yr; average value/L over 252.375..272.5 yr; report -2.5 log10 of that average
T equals 0.16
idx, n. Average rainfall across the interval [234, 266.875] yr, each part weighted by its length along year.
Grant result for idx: 4.33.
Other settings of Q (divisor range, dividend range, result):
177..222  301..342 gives 1.44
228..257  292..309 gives 1.11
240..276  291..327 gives 1.27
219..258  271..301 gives 1.05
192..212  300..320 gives 1.59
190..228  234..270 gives 1.17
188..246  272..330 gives 1.28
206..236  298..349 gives 1.34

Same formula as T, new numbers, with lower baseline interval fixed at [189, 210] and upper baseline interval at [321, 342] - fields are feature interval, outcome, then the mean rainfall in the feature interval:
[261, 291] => 0.09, 4.21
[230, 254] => -0.13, 4.58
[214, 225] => -0.11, 4.11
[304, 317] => -0.03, 5.23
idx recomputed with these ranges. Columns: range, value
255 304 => 4.43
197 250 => 3.99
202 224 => 3.43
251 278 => 3.93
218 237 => 4.52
